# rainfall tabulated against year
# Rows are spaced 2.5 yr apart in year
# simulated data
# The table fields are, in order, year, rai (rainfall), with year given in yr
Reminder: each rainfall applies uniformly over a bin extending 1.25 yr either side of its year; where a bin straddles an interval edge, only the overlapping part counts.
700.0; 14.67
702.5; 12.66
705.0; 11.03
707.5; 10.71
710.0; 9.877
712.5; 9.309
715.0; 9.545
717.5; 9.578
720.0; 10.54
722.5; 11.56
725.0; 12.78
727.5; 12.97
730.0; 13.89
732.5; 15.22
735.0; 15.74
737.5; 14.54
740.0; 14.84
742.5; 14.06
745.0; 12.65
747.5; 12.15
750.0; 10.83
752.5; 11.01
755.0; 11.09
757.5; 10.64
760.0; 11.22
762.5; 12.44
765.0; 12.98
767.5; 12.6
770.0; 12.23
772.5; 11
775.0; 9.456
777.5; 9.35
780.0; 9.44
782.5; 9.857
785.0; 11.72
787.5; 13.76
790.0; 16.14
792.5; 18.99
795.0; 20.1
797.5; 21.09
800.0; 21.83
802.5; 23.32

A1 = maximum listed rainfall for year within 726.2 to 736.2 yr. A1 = 15.74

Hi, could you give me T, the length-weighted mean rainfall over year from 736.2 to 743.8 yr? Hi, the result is 14.5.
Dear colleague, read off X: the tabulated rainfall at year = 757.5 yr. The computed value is 10.64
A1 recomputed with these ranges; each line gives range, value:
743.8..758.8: 12.65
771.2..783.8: 11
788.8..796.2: 20.1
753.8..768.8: 12.98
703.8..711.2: 11.03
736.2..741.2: 14.84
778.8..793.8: 18.99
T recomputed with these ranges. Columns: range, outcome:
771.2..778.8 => 9.95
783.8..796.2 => 16.1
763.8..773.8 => 12.2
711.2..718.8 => 9.49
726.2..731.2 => 13.4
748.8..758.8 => 10.9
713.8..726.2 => 10.8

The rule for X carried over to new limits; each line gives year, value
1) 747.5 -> 12.15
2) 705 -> 11.03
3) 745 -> 12.65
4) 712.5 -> 9.309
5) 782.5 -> 9.857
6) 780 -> 9.44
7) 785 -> 11.72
